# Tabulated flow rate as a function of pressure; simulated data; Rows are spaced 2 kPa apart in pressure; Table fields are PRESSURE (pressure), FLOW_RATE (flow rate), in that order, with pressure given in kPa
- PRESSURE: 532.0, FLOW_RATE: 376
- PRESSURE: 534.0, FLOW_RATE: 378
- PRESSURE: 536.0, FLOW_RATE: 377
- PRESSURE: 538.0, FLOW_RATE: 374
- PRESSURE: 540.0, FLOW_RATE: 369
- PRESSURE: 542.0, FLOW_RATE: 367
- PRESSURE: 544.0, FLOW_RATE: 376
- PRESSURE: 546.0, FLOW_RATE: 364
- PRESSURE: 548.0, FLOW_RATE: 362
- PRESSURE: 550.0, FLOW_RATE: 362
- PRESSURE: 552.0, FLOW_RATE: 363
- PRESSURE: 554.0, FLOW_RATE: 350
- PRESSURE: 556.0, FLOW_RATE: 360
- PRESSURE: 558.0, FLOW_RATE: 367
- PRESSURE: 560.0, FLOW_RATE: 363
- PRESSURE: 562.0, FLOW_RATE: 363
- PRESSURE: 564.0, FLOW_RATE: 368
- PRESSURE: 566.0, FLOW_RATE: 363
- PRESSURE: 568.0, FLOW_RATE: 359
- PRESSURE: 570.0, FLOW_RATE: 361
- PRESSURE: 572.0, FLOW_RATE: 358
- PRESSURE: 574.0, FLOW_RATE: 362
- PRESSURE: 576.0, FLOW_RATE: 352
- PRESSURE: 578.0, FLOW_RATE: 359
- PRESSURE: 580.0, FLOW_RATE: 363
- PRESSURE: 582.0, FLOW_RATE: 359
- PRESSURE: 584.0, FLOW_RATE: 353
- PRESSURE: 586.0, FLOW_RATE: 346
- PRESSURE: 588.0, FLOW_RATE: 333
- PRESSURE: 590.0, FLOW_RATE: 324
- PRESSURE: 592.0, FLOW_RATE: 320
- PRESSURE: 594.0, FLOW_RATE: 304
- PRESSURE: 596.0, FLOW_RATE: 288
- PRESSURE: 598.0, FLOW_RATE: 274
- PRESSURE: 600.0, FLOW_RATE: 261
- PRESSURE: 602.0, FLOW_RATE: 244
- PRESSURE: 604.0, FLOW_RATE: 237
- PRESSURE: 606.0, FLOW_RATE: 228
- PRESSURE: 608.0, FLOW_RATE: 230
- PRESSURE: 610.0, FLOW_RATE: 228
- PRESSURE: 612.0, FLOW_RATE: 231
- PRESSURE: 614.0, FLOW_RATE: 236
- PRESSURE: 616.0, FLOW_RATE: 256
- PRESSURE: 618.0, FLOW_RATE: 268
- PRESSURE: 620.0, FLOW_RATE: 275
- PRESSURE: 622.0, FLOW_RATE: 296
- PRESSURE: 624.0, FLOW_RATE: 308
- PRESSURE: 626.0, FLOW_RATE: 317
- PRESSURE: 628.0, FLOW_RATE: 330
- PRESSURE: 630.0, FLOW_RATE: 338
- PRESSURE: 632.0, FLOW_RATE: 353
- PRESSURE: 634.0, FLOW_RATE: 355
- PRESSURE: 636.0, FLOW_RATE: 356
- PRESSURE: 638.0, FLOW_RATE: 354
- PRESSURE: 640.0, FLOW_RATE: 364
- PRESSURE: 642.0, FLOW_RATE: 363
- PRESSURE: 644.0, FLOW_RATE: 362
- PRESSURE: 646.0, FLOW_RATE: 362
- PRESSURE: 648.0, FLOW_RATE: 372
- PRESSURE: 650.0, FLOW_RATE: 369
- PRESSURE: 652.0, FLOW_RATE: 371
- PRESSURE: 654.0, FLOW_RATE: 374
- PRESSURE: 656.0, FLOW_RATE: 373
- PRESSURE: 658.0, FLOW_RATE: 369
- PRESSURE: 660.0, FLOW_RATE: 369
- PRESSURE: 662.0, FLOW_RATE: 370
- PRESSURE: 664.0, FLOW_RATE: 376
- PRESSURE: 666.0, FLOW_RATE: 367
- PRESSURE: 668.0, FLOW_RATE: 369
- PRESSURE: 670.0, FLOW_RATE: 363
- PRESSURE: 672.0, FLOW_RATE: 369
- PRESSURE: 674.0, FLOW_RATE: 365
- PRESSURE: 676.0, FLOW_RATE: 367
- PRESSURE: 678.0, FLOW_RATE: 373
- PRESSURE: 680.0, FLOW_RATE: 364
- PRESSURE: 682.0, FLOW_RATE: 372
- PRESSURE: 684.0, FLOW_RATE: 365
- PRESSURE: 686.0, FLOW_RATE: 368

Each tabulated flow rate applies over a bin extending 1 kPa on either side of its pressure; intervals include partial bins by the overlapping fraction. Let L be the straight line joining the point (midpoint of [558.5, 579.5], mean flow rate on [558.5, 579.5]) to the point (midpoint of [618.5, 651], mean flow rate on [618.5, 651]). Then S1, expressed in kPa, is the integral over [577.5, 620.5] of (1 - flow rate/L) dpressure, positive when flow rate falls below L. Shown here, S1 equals 8.0 kPa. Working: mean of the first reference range 361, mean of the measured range 286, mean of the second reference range 341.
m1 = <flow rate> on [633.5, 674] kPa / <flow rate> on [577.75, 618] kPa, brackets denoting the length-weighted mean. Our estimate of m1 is 1.28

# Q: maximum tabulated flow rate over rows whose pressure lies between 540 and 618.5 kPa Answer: 376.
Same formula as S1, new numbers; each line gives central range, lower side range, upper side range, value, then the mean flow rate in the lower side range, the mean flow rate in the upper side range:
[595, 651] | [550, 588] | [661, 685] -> 9.5 kPa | 359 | 368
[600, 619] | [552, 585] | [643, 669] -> 6.4 kPa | 360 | 369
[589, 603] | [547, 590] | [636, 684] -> 2.8 kPa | 358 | 367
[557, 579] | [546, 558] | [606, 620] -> -2.1 kPa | 360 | 243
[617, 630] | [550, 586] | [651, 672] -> 2.3 kPa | 360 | 370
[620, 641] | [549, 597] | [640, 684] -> 1.6 kPa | 350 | 368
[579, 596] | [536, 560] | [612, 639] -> 0.1 kPa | 365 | 308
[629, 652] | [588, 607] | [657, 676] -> -1.7 kPa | 279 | 368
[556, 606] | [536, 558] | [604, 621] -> -4.6 kPa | 365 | 244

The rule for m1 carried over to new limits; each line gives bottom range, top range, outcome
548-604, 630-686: 1.08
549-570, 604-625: 0.70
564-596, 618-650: 0.98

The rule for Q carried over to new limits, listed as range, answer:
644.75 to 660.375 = 374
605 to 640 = 364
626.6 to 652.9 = 372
